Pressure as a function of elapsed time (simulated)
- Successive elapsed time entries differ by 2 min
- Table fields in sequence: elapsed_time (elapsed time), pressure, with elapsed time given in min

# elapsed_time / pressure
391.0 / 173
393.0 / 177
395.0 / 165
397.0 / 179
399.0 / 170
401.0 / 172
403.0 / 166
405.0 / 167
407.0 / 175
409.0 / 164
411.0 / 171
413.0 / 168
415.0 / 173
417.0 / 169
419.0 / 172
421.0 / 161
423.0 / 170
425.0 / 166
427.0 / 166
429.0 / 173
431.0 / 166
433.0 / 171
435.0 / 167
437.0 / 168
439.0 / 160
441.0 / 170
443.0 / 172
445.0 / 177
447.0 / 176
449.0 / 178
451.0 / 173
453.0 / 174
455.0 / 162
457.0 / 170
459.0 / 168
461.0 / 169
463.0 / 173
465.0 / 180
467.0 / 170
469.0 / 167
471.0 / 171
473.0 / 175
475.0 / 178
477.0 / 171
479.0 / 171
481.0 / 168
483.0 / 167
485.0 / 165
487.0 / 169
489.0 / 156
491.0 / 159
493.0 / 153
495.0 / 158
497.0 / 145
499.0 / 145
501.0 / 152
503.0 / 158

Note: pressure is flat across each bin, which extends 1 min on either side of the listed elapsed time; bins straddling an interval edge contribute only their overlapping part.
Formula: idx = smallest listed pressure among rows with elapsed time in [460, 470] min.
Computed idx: 167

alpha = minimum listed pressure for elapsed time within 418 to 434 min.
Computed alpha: 161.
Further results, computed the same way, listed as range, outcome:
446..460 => 162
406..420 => 164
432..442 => 160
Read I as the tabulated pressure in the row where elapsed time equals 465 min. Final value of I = 180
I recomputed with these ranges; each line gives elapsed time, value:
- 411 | 171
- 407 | 175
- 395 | 165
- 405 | 167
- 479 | 171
